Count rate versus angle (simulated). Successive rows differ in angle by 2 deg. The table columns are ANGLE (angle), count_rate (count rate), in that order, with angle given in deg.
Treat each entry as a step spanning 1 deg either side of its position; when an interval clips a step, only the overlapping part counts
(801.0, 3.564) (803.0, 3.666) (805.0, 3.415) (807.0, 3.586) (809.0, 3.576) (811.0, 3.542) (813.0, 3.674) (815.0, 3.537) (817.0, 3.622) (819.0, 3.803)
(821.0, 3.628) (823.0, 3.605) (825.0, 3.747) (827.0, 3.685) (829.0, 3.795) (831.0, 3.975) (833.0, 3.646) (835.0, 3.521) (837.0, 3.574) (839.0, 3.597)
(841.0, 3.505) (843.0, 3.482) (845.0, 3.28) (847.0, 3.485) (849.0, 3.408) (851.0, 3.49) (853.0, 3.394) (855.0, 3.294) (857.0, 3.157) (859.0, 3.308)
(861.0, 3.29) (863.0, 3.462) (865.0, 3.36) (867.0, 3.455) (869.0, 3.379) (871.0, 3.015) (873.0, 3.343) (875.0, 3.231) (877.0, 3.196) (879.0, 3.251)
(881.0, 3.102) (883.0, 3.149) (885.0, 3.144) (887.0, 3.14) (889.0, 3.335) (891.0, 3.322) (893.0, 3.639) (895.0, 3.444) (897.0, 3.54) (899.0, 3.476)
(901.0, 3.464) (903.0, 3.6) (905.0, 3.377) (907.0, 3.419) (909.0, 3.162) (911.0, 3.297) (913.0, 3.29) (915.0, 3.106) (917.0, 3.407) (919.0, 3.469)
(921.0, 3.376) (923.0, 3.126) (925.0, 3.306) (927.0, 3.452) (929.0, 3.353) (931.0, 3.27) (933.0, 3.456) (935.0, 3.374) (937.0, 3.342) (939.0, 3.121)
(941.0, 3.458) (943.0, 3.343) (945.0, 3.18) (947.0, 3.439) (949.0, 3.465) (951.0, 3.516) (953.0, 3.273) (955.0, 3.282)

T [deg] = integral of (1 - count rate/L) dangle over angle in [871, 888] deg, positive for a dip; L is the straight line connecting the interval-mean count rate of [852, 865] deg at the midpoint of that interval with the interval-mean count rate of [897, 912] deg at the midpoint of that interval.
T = 0.89 deg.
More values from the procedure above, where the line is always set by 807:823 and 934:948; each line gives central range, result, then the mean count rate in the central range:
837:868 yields 1.14 deg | 3.4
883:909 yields 0.30 deg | 3.39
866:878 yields 0.75 deg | 3.27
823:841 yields -0.48 deg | 3.68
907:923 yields 0.41 deg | 3.3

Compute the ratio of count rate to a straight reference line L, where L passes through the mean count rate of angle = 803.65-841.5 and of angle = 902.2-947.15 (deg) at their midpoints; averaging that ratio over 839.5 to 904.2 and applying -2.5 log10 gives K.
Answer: 0.04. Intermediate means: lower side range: 3.64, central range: 3.35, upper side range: 3.33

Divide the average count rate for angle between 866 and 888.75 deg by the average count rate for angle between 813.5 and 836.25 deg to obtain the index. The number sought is 0.87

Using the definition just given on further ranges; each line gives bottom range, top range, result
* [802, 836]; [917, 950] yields 0.92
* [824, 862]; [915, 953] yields 0.96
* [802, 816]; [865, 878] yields 0.92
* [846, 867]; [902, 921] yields 0.99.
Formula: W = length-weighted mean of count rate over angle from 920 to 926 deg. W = 3.27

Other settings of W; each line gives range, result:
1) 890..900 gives 3.48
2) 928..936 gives 3.36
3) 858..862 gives 3.3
